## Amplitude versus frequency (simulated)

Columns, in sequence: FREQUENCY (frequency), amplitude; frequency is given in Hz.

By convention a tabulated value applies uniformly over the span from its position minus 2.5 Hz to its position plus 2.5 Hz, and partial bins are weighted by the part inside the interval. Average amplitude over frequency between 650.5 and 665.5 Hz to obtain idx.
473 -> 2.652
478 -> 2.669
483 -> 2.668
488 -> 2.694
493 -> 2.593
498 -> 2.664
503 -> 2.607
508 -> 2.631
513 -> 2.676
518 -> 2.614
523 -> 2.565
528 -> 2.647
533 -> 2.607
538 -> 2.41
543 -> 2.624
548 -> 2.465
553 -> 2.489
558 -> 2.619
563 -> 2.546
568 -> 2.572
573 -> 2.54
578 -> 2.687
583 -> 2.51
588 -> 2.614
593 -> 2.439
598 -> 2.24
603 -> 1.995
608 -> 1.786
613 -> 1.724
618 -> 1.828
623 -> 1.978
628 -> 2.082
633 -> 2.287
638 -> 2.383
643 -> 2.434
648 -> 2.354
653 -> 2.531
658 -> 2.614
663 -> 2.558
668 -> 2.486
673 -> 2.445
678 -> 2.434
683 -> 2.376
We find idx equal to 2.57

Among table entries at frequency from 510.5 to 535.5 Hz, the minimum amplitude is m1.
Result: 2.565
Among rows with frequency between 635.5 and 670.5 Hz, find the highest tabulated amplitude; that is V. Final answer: 2.614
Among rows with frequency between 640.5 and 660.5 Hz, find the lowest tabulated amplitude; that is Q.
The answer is 2.354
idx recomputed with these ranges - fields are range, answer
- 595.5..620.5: 1.91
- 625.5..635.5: 2.18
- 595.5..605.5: 2.12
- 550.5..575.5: 2.55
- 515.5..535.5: 2.61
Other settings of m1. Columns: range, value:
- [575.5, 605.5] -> 1.995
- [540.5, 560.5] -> 2.465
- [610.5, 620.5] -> 1.724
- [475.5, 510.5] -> 2.593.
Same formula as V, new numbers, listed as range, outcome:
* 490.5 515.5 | 2.676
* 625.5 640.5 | 2.383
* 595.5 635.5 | 2.287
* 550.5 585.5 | 2.687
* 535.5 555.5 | 2.624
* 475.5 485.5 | 2.669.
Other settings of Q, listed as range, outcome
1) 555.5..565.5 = 2.546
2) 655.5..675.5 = 2.445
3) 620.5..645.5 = 1.978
